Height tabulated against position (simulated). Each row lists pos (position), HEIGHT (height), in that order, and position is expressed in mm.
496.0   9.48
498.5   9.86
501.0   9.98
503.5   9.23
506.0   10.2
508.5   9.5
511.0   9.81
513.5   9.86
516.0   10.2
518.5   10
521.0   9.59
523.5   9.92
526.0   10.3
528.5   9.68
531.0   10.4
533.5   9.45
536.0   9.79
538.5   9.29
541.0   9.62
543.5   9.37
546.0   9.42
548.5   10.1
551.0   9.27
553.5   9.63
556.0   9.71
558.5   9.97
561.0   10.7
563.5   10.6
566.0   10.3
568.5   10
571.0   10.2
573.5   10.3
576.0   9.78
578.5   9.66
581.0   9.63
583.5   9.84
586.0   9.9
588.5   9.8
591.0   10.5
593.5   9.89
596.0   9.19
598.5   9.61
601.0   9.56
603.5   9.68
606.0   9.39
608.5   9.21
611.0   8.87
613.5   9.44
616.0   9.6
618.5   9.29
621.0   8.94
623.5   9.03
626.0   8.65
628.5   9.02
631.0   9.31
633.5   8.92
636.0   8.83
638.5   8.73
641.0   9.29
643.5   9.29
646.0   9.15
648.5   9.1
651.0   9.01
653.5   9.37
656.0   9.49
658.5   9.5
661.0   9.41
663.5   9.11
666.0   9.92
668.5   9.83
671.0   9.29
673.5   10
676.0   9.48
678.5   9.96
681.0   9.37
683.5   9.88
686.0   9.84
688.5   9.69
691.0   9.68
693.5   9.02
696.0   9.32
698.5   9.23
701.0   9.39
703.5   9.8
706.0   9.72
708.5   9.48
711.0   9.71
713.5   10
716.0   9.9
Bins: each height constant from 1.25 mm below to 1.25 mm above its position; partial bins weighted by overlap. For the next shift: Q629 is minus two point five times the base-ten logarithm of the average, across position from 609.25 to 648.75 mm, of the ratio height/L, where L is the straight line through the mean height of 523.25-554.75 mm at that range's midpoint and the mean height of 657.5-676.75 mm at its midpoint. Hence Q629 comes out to 0.060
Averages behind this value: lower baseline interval 9.7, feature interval 9.09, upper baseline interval 9.57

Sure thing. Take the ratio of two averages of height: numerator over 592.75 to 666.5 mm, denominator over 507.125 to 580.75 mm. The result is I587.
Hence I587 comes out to 0.94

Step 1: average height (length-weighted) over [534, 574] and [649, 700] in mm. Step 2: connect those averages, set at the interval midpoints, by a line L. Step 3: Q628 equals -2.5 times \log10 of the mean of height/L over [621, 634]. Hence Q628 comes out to 0.08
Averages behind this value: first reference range 9.88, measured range 8.99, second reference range 9.51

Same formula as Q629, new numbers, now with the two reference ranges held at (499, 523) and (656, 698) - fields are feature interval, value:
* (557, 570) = -0.060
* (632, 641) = 0.085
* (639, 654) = 0.052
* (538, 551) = 0.025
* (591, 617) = 0.021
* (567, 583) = -0.022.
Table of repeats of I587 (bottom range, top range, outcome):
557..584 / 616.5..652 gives 0.90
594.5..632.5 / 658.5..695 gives 1.04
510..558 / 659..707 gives 0.98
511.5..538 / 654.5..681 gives 0.97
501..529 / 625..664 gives 0.93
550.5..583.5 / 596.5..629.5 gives 0.93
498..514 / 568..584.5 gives 1.01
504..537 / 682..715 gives 0.97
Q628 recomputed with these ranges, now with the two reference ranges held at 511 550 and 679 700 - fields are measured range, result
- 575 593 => -0.02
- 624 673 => 0.04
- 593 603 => 0.01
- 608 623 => 0.05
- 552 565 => -0.04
